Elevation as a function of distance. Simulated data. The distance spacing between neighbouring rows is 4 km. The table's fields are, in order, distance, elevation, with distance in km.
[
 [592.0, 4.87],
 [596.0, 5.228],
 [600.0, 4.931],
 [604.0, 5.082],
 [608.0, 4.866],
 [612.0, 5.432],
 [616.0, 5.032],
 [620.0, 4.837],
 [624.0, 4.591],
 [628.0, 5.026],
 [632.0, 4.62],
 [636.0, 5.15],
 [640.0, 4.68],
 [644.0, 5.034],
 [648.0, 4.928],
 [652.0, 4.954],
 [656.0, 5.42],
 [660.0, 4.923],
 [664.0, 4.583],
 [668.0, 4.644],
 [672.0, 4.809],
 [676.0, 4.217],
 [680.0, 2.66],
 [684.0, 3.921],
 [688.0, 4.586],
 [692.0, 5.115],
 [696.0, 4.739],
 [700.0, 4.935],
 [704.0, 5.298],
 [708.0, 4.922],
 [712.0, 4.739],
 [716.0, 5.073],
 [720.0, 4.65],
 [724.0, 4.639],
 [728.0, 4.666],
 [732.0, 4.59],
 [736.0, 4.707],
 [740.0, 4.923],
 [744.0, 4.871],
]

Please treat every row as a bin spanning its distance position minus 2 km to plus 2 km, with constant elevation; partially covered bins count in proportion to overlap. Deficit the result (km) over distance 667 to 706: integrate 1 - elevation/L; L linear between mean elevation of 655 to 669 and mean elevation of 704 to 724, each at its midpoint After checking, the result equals 3.07 km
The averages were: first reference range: 4.87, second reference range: 4.87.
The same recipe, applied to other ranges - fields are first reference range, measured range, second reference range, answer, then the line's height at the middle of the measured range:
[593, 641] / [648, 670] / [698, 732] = 0.0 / 4.91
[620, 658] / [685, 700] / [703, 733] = 0.2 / 4.85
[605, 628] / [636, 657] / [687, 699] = -0.3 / 4.92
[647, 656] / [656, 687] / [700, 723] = 4.2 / 5.01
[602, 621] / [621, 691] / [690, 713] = 5.2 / 5.01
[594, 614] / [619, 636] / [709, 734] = 0.8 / 5.03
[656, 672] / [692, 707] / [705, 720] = -0.4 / 4.88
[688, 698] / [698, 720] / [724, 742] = -0.7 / 4.8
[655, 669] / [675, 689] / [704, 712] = 3.3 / 4.92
